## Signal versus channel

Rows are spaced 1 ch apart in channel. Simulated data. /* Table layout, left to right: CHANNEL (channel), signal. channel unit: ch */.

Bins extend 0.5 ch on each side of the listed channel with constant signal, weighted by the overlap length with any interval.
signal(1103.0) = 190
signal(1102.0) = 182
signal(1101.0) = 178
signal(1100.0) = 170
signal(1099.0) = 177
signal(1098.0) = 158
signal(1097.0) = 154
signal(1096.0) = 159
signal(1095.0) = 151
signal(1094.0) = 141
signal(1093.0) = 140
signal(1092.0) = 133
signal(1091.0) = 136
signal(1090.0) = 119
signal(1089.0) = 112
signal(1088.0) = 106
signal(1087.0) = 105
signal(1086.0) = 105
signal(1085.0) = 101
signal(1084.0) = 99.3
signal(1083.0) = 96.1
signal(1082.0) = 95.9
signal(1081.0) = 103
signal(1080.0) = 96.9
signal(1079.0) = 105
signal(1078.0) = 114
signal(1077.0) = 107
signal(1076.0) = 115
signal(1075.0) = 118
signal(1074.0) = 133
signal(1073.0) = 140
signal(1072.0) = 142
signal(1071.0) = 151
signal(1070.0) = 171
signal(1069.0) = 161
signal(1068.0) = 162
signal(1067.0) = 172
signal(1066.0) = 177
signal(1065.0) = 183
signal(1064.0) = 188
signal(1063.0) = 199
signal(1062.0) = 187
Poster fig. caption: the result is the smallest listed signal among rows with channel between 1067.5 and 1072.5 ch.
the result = 142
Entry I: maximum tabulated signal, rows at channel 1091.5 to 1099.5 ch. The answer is 177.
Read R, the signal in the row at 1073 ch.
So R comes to 140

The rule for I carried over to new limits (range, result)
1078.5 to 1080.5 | 105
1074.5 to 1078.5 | 118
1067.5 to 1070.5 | 171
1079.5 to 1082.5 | 103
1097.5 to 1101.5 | 178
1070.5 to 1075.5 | 151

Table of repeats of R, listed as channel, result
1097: 154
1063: 199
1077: 107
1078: 114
